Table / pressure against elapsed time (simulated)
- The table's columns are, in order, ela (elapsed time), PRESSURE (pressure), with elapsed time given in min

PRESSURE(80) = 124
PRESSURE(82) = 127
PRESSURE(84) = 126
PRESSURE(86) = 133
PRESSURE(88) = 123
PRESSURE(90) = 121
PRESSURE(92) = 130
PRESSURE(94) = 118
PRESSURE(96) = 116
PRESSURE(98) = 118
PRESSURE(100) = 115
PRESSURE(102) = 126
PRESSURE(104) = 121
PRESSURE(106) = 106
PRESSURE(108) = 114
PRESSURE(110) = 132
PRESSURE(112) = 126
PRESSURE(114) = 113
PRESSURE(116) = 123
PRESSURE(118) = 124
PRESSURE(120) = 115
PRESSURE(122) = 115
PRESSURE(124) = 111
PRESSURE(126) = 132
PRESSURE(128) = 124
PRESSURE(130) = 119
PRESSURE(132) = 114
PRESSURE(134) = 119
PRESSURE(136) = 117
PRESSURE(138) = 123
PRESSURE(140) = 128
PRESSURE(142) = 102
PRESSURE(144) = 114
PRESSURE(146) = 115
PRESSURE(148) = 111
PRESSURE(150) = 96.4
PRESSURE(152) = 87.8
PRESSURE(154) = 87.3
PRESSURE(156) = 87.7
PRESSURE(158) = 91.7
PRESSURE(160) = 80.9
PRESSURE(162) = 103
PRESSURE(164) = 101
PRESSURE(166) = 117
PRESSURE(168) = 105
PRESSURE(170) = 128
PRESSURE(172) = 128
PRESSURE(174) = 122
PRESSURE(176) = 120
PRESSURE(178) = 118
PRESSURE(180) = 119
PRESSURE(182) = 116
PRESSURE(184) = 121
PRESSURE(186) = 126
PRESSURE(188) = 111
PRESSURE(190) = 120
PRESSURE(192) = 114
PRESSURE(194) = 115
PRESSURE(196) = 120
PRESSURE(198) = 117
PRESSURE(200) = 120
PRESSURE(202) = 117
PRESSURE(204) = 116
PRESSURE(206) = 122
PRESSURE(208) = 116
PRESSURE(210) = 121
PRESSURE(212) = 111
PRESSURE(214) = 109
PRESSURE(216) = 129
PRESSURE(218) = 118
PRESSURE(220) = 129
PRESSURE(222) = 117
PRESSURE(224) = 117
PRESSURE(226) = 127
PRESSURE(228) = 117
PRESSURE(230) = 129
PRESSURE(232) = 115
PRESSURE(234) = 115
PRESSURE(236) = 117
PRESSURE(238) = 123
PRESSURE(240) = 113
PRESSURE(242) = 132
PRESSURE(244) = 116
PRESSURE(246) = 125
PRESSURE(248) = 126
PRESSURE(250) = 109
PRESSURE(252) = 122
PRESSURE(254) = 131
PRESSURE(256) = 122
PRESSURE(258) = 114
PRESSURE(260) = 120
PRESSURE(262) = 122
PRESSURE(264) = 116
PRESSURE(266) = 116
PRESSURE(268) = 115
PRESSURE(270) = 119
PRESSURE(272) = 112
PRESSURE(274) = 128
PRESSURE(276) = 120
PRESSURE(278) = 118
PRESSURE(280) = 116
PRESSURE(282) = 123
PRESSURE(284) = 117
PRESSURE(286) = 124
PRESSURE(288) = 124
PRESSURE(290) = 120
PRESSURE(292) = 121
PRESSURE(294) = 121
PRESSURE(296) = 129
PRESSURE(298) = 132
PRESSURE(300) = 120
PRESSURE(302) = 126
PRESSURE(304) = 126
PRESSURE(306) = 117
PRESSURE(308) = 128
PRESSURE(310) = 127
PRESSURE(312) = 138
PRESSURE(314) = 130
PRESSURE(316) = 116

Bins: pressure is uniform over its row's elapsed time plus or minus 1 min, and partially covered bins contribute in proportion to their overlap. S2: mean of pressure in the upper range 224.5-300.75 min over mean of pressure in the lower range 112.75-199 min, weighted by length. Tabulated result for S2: 1.1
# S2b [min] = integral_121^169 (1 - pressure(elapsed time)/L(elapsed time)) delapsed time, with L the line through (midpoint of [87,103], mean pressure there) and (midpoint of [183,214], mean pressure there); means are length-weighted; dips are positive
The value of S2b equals 4.4 min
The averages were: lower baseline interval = 121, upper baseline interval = 118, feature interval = 108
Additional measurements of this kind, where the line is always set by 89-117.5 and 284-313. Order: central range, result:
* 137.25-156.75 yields 2.6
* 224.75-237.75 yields 0.3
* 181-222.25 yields 1.4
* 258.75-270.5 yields 0.6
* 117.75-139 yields 0.3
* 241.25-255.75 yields 0.1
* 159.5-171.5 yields 1.4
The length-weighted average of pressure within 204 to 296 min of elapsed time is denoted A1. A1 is 120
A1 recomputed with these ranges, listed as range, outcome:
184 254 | 119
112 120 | 120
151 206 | 112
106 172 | 112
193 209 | 118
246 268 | 120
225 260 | 121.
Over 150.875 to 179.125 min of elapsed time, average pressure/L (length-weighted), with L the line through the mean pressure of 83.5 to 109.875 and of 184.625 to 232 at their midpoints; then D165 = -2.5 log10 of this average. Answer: 0.14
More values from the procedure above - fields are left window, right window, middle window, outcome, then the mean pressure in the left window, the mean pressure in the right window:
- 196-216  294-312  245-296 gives 0.03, 117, 126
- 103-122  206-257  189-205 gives 0.02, 119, 120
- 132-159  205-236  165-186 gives -0.08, 106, 119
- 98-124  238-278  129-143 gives 0.01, 119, 120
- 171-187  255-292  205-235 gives 0.01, 121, 119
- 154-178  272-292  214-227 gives -0.08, 107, 121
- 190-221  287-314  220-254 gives 0.00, 118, 125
